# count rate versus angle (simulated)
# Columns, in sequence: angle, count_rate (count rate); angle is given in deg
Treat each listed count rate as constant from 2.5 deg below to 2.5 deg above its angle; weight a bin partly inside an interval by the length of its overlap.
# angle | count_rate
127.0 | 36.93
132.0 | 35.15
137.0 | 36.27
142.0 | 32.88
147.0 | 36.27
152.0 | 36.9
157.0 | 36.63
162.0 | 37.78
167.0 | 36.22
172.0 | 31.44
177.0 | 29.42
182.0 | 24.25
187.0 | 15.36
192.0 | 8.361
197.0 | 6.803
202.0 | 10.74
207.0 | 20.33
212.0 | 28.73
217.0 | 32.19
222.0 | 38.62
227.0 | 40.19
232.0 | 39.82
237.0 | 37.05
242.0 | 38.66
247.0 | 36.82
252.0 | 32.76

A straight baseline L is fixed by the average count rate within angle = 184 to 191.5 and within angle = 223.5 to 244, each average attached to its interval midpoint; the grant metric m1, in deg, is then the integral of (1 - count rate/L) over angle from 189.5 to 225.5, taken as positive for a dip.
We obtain 7.3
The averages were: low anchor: 14.1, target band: 21.4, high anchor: 38.9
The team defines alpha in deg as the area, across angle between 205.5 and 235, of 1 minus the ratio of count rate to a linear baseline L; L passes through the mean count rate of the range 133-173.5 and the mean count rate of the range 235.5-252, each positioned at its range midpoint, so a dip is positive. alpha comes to 2.2 deg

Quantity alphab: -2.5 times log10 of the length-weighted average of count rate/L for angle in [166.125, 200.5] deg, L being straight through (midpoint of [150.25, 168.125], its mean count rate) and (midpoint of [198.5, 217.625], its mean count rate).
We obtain 0.422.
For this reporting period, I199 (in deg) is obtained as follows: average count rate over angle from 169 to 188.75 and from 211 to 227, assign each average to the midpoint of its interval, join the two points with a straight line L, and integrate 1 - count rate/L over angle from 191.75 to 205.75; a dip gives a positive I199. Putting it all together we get 9.5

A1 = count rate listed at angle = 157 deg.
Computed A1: 36.63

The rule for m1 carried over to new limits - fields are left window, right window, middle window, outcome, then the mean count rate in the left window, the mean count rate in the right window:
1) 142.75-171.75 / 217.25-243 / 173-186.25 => 3.9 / 36.1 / 38.3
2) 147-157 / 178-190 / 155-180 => -4.6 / 36.7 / 20.5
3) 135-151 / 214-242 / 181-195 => 8.3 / 35.3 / 37.5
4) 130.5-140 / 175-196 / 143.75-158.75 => -3.2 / 35.6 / 18.2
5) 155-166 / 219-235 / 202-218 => 6.1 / 37.1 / 39.2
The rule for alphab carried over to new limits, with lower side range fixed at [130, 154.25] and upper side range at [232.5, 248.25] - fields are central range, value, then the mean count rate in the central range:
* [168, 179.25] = 0.16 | 31.2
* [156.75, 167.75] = -0.03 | 37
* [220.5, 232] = -0.06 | 39.6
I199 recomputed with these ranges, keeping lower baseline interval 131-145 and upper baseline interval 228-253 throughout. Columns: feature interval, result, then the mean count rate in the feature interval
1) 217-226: 0.0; 37.1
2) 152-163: -0.6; 37.1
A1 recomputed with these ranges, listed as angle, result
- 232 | 39.82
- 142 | 32.88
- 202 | 10.74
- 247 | 36.82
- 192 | 8.361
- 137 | 36.27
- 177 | 29.42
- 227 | 40.19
